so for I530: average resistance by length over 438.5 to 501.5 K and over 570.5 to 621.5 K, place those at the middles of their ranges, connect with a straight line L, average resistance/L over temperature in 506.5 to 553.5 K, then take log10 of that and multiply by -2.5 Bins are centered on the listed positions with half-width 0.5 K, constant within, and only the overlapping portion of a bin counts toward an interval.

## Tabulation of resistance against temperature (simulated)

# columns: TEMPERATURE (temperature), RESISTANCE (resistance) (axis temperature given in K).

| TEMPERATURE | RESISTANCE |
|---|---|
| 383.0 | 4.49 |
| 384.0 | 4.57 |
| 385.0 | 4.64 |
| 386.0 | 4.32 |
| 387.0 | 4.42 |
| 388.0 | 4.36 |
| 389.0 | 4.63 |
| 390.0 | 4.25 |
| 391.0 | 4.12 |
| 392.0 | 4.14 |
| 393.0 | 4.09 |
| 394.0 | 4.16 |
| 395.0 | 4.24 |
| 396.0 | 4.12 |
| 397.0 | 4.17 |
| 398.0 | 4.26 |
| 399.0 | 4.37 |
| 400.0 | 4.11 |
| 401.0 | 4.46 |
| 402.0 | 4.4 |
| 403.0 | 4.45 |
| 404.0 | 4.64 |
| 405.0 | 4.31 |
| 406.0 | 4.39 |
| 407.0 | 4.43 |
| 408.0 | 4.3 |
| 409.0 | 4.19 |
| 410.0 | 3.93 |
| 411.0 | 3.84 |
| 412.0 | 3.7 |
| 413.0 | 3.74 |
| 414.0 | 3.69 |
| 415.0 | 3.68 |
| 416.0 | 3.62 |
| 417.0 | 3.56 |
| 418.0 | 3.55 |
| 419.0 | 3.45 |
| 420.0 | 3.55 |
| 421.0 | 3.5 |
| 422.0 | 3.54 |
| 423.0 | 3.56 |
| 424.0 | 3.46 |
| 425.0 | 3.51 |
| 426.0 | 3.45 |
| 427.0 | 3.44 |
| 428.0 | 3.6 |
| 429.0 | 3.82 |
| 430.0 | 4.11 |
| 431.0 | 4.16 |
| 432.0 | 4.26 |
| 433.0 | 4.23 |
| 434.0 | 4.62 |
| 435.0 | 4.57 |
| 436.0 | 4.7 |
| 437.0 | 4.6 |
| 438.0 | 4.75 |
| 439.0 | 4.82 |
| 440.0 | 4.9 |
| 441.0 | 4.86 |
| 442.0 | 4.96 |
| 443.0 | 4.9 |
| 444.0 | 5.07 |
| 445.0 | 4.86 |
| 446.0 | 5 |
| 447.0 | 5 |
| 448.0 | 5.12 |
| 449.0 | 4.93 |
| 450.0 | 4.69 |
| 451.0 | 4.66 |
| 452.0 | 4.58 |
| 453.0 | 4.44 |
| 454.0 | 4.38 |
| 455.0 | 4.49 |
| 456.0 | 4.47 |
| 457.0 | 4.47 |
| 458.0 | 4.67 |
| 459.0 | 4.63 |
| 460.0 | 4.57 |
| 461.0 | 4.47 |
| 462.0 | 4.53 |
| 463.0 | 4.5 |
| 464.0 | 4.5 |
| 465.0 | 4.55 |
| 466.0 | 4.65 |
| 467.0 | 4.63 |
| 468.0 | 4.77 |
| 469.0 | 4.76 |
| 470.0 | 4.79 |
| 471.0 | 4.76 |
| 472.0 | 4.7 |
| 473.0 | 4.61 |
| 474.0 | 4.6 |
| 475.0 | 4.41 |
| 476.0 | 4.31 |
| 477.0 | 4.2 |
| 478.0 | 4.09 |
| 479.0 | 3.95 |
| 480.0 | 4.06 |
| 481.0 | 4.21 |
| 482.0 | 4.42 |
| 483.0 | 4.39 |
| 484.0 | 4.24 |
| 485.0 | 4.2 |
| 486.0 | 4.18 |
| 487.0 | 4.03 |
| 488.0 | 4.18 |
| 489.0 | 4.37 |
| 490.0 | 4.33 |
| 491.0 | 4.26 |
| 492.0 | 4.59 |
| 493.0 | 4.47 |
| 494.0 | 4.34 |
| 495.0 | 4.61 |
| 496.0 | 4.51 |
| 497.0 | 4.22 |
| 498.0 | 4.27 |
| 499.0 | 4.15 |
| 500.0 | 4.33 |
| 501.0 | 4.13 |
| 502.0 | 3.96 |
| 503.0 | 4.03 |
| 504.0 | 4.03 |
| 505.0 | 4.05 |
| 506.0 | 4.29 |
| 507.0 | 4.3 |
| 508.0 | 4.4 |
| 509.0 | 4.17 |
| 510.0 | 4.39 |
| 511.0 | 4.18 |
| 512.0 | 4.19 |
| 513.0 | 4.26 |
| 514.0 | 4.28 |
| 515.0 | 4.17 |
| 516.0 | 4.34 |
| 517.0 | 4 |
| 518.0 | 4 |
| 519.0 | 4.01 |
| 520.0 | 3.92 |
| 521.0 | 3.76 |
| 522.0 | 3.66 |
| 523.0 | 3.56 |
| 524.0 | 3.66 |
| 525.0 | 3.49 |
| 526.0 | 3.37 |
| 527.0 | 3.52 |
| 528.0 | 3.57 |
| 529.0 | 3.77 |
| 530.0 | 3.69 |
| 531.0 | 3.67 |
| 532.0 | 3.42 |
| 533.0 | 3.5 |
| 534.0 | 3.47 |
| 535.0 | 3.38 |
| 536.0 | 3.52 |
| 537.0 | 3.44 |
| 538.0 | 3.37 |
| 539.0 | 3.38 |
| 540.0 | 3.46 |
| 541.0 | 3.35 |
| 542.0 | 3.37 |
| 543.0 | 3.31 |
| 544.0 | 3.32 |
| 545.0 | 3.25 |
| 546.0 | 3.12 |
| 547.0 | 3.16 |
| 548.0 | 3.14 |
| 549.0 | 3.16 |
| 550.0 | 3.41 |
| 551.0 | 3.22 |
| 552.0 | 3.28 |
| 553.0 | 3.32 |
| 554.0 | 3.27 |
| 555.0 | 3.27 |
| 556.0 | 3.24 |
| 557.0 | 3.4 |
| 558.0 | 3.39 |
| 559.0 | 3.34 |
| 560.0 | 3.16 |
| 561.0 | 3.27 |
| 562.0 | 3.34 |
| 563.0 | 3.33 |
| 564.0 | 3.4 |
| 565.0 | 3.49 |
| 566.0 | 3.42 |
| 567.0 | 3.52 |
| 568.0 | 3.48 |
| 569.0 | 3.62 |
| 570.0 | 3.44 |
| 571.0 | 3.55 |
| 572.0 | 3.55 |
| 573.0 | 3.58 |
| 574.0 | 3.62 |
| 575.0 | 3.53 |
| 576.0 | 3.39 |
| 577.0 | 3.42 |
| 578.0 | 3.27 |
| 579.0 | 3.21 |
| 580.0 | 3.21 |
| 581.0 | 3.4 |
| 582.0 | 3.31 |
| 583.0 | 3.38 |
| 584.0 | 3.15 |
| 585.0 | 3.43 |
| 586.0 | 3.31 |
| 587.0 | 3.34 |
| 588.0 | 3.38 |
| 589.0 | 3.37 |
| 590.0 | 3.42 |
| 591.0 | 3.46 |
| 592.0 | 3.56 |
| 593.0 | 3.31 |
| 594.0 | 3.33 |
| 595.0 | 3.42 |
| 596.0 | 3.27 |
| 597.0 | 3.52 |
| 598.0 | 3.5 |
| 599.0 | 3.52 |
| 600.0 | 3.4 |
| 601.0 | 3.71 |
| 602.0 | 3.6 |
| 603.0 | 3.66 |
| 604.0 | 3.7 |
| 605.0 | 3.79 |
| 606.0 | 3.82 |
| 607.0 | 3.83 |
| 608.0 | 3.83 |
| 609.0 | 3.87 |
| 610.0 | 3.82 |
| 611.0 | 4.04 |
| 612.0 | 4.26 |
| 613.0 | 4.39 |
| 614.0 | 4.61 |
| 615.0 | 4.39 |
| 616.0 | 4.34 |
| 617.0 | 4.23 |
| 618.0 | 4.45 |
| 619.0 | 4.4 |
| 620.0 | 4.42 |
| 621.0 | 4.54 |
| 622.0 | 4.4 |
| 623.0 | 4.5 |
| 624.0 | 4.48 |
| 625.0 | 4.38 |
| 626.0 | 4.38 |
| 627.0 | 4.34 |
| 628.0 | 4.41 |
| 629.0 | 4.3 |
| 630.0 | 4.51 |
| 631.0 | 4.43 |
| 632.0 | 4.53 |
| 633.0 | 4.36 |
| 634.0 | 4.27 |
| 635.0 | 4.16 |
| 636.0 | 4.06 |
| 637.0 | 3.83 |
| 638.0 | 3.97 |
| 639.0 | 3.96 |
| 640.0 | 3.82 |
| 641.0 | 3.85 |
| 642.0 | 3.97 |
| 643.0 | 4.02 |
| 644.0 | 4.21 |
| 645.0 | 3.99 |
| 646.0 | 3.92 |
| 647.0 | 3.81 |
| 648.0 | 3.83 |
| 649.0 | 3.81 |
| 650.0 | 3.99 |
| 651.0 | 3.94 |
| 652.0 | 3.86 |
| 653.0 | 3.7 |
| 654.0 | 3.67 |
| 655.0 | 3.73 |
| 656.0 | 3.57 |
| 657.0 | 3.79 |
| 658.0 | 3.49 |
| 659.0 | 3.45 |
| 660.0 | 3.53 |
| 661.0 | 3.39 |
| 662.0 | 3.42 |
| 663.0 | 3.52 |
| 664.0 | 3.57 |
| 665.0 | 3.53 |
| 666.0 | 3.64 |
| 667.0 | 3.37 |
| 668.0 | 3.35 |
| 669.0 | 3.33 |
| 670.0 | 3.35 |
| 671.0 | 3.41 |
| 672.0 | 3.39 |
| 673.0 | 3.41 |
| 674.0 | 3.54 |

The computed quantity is 0.13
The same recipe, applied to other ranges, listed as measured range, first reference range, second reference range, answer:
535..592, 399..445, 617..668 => 0.198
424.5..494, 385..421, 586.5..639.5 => -0.100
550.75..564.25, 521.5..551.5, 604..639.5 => 0.100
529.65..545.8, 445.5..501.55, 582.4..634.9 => 0.225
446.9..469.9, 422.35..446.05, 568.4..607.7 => -0.107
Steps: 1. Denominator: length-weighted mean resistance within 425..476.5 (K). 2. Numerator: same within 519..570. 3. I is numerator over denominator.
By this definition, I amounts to 0.75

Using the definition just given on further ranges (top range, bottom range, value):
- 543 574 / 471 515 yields 0.78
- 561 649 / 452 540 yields 0.91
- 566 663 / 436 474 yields 0.81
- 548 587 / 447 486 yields 0.75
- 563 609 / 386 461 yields 0.82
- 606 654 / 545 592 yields 1.24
